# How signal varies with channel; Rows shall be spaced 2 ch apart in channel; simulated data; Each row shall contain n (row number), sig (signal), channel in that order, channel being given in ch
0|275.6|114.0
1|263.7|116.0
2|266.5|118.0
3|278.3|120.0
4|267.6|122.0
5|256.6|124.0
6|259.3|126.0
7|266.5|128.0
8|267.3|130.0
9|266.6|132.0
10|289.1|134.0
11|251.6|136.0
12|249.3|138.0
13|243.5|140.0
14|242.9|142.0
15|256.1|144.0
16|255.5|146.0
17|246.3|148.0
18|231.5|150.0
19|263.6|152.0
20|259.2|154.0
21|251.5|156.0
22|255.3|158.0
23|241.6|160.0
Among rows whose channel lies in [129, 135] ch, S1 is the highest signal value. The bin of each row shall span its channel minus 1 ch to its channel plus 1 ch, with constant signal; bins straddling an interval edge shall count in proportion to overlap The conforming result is 289.1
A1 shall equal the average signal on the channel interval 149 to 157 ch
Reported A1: 251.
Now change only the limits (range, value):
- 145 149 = 251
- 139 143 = 243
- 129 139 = 265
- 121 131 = 263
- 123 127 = 258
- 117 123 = 271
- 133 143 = 255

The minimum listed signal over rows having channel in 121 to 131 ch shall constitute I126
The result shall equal 256.6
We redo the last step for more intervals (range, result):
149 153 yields 231.5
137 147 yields 242.9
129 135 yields 266.6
